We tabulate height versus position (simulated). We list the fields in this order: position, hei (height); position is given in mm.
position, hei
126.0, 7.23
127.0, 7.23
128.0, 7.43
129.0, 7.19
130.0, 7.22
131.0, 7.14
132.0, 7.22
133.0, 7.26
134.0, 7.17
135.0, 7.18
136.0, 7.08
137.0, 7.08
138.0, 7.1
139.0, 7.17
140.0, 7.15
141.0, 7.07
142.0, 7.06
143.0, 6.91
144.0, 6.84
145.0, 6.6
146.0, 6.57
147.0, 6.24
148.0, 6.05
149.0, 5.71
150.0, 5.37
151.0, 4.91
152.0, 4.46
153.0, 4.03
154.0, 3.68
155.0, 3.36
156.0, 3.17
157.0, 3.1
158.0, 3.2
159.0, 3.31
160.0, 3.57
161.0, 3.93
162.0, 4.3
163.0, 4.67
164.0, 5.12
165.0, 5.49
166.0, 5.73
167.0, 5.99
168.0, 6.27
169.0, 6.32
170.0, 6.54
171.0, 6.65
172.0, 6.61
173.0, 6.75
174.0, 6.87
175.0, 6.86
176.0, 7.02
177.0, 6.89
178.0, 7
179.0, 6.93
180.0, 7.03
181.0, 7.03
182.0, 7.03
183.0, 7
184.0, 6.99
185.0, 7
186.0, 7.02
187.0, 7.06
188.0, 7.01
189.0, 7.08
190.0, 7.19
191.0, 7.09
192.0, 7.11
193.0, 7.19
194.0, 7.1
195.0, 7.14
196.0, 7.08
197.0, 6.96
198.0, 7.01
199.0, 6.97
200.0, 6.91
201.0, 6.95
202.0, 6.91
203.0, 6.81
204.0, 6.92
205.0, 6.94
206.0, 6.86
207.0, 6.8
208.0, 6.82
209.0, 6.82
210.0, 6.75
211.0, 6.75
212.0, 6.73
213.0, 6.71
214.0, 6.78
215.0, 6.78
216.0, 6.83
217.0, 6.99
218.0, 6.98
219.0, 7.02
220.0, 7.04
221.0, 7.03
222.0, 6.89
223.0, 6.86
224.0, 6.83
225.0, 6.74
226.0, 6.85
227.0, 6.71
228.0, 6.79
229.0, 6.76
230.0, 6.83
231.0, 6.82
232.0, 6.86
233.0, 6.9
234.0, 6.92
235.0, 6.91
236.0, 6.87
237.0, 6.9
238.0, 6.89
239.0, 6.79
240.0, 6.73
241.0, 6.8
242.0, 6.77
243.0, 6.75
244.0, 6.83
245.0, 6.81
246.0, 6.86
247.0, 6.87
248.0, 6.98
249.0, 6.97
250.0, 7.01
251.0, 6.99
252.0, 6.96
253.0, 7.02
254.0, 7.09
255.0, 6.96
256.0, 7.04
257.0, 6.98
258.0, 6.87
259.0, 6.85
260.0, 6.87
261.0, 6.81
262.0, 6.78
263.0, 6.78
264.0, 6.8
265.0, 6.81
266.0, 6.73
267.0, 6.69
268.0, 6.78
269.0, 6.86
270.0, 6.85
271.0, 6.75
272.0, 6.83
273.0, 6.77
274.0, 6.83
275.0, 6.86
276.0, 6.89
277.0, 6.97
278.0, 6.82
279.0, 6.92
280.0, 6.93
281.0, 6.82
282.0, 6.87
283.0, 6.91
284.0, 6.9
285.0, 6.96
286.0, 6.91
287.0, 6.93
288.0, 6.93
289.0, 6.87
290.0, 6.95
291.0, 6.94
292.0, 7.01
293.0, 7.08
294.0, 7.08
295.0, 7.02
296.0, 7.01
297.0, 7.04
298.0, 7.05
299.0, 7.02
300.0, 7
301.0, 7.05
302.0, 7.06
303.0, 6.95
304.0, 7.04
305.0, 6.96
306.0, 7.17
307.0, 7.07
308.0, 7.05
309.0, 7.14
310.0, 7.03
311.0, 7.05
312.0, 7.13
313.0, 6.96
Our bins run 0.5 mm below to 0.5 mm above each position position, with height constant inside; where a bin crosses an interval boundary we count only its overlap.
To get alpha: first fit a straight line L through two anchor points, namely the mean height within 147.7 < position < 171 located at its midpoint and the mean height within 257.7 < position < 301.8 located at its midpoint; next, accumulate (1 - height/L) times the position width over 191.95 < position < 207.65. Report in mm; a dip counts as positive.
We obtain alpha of -4.3 mm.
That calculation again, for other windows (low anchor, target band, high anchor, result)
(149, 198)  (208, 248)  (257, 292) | -2.5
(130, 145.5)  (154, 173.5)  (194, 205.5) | 5.9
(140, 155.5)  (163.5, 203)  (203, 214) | -2.7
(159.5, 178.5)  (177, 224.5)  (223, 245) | -4.4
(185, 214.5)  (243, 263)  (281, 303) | 0.1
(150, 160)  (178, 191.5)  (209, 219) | -4.4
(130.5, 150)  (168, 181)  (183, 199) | 0.4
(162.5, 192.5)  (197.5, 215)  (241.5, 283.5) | -0.3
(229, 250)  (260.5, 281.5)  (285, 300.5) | 0.3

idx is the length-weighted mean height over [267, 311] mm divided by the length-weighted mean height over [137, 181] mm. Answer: 1.2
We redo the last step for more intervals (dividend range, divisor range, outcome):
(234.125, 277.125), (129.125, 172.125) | 1.19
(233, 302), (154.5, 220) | 1.08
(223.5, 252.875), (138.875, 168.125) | 1.32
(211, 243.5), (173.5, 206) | 0.98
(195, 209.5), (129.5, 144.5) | 0.97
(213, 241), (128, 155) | 1.07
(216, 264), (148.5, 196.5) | 1.16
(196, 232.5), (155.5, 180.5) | 1.23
